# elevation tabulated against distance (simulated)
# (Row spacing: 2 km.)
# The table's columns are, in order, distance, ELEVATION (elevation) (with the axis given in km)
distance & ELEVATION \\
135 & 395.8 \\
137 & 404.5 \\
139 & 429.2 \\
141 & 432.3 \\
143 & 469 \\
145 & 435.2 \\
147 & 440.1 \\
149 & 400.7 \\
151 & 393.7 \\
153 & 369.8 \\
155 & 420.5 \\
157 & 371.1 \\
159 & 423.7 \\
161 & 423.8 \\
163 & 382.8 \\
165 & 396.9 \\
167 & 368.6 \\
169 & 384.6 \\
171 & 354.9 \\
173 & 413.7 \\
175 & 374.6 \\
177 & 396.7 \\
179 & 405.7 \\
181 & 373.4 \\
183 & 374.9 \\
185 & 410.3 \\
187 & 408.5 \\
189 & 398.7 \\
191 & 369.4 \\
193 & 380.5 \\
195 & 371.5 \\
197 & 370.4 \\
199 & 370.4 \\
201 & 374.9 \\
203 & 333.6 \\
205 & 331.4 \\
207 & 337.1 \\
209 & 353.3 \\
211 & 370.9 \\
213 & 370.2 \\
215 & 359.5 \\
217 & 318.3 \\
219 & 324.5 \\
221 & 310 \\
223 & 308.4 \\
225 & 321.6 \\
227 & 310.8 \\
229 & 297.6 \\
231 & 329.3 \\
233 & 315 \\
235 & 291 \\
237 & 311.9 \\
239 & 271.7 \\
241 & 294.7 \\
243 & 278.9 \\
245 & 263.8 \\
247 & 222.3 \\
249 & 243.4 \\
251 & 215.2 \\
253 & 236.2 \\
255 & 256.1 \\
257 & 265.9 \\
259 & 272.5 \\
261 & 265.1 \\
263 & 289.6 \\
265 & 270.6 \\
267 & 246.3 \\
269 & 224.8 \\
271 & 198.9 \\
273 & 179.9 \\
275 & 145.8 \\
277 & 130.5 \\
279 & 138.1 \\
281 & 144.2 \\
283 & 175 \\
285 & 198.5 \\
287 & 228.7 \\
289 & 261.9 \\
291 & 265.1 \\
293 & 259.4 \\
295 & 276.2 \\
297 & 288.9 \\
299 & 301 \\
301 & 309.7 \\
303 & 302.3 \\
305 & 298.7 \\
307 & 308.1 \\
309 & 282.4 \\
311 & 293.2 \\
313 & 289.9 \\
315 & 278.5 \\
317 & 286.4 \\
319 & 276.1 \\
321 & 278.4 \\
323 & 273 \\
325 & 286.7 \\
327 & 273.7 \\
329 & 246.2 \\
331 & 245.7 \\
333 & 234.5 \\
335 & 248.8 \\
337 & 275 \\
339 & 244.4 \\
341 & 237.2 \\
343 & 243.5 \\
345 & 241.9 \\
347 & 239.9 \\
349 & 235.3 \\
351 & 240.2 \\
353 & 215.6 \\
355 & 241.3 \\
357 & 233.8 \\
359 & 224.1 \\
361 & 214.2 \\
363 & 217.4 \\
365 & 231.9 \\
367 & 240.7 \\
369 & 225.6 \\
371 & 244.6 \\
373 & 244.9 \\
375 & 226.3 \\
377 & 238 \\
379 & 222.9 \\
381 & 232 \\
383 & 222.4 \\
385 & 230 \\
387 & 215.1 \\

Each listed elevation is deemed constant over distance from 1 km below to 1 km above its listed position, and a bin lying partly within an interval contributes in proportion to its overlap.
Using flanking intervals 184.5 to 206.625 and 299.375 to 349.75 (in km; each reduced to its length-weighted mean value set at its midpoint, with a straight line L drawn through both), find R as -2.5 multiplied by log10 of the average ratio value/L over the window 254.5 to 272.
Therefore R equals 0.25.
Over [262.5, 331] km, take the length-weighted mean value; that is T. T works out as 250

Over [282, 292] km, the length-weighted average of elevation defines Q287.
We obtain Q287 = 226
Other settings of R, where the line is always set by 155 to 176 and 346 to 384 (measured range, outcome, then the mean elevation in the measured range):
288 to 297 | 0.081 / 268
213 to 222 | 0.053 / 333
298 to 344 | -0.031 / 274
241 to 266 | 0.234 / 258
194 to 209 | 0.020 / 355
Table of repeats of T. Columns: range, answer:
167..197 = 386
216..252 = 290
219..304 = 256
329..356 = 242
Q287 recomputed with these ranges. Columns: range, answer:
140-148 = 444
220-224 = 309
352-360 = 229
